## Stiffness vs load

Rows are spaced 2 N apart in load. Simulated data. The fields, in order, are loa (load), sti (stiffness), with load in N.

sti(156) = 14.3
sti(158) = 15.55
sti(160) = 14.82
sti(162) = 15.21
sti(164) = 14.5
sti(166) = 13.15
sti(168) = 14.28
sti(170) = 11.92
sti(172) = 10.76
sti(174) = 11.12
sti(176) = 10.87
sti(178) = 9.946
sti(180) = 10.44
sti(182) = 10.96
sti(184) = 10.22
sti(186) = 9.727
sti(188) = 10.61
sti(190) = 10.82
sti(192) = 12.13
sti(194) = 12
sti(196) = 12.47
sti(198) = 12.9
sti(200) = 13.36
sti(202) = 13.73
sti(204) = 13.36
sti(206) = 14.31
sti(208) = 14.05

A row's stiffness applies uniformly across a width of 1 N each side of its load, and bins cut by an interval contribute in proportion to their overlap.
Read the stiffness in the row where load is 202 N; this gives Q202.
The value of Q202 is 13.73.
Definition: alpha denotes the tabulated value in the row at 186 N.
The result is 9.727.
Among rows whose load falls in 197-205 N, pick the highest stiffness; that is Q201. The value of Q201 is 13.73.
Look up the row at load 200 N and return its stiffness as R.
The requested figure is 13.36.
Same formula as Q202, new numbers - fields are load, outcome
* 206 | 14.31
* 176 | 10.87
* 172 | 10.76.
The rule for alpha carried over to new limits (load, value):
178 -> 9.946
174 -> 11.12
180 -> 10.44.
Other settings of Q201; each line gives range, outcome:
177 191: 10.96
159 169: 15.21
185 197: 12.47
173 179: 11.12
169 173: 11.92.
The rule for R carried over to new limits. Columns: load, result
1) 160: 14.82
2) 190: 10.82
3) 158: 15.55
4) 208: 14.05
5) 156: 14.3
